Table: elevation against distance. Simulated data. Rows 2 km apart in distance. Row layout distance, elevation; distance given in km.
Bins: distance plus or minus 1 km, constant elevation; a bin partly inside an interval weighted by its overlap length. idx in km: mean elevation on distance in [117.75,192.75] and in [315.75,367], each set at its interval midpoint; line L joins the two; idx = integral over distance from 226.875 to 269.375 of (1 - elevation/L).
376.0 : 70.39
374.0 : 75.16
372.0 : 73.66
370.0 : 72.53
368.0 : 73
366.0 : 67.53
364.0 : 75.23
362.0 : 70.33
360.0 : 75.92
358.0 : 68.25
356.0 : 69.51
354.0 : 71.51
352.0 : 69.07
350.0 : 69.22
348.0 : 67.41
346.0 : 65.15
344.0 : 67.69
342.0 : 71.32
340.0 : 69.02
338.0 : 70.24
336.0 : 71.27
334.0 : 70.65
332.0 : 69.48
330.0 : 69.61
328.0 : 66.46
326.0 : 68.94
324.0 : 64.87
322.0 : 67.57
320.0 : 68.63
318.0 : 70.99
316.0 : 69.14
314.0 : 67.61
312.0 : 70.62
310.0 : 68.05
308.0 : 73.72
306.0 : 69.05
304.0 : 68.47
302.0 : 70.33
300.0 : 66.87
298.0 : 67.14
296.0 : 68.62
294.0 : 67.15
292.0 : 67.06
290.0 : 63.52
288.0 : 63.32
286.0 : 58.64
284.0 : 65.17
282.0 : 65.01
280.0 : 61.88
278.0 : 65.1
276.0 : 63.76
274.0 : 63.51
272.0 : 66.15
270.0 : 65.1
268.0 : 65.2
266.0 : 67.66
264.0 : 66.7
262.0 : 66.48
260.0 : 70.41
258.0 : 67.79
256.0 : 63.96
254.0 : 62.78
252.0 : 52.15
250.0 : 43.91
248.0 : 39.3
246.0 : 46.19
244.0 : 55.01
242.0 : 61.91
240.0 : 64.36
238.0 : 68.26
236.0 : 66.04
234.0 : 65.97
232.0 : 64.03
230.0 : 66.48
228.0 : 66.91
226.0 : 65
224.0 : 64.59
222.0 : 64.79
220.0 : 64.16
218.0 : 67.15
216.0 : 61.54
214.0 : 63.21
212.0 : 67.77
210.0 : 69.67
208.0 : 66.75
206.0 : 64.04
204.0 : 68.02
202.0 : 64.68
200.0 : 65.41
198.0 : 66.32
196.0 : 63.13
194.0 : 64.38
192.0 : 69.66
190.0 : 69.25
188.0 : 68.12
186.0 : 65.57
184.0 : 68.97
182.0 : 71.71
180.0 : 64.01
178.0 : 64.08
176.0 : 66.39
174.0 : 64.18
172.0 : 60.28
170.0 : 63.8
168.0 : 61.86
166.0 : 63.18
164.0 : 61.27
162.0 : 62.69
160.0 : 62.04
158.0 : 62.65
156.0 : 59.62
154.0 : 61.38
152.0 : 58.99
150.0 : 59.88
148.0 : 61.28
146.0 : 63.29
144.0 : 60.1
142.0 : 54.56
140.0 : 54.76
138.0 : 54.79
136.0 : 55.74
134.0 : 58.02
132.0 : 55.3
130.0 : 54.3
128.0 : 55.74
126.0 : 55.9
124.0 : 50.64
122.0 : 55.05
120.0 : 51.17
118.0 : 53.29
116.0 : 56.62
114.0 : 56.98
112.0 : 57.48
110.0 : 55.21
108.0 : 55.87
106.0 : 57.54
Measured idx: 2.3 km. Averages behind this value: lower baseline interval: 60.7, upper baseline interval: 69.4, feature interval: 61.5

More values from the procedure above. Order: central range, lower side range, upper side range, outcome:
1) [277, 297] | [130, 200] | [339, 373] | 0.9 km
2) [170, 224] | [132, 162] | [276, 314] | -3.7 km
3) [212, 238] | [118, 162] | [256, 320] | -1.0 km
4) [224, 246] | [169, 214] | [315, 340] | 1.1 km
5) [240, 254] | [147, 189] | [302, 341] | 3.1 km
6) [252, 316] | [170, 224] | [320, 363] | 1.6 km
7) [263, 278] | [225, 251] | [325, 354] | -0.7 km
